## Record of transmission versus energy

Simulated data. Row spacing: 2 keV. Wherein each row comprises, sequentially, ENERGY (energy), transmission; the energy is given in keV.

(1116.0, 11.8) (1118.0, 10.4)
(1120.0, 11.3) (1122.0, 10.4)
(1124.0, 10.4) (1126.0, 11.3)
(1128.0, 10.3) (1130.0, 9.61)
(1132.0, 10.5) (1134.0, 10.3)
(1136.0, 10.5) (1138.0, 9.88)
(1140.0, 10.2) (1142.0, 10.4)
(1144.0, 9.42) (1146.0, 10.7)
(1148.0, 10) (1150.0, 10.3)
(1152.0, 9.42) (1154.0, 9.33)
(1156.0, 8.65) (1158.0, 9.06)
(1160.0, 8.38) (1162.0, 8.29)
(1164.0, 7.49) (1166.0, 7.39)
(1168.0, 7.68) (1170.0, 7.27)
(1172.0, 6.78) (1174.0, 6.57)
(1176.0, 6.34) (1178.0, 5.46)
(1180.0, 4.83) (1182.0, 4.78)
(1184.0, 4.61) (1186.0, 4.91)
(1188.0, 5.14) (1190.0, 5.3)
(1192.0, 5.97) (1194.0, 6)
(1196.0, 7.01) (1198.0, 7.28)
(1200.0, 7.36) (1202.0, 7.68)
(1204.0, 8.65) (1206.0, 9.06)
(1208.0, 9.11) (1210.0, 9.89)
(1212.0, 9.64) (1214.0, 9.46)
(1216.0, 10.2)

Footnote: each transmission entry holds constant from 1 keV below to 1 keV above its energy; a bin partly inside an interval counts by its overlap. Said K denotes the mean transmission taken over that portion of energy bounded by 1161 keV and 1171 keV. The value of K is 7.62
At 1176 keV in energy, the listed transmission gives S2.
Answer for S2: 6.34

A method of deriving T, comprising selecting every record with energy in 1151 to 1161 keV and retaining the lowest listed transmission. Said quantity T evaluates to 8.38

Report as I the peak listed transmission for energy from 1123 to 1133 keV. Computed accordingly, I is 11.3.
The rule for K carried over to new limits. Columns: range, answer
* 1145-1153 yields 10.1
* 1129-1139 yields 10.2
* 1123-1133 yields 10.4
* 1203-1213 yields 9.27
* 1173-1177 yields 6.46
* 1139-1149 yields 10.1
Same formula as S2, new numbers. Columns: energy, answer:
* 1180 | 4.83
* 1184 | 4.61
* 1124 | 10.4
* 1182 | 4.78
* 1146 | 10.7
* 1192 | 5.97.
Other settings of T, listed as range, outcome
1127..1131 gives 9.61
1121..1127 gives 10.4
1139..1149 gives 9.42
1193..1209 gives 6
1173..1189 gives 4.61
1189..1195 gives 5.3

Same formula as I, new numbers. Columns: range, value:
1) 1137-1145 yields 10.4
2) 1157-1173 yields 9.06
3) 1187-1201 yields 7.36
